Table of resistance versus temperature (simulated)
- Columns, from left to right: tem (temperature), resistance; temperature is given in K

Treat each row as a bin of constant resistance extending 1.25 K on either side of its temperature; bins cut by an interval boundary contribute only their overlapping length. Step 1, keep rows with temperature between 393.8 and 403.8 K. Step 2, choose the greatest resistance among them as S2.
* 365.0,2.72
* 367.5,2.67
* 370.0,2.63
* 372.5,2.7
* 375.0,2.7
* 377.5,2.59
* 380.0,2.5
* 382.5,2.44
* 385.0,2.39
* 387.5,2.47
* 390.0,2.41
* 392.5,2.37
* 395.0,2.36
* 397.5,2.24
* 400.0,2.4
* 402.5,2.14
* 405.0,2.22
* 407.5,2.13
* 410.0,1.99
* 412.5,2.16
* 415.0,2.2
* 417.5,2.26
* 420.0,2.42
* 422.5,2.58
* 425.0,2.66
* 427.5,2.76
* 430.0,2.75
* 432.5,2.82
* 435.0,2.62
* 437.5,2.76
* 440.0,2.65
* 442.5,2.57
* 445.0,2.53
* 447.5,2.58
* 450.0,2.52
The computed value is 2.4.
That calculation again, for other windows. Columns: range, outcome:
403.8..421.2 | 2.42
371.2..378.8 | 2.7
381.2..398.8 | 2.47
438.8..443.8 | 2.65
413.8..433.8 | 2.82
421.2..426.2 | 2.66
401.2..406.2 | 2.22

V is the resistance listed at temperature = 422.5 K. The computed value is 2.58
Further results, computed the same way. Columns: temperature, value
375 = 2.7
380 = 2.5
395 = 2.36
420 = 2.42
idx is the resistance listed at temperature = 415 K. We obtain 2.2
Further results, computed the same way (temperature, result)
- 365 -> 2.72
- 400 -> 2.4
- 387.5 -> 2.47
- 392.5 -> 2.37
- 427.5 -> 2.76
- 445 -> 2.53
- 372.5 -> 2.7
